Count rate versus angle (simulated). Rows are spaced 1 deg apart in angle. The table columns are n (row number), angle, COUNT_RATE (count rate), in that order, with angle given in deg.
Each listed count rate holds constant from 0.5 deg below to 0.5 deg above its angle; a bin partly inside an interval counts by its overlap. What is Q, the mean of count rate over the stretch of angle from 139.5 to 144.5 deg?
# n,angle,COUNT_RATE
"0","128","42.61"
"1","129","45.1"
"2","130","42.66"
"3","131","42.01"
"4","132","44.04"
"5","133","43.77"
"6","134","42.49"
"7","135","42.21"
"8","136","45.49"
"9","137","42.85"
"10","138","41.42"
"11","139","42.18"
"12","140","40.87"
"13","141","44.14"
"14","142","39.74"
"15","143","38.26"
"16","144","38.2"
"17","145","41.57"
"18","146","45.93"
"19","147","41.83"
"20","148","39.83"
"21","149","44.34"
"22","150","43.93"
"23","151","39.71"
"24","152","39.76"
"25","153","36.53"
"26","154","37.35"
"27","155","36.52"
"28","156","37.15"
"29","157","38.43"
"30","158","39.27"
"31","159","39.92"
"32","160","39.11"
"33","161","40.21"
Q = 40.2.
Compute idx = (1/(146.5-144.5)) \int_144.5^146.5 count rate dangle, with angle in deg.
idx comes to 43.8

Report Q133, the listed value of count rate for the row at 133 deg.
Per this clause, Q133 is 43.77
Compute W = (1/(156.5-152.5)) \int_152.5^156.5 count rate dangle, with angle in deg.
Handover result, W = 36.9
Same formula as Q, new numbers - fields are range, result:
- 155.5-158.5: 38.3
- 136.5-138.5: 42.1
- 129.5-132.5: 42.9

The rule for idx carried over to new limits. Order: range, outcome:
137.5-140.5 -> 41.5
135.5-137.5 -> 44.2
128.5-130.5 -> 43.9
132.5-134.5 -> 43.1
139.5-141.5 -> 42.5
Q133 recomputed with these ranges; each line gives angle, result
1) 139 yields 42.18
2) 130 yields 42.66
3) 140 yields 40.87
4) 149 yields 44.34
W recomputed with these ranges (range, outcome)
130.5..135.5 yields 42.9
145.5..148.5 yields 42.5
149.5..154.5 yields 39.5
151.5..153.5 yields 38.1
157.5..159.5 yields 39.6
